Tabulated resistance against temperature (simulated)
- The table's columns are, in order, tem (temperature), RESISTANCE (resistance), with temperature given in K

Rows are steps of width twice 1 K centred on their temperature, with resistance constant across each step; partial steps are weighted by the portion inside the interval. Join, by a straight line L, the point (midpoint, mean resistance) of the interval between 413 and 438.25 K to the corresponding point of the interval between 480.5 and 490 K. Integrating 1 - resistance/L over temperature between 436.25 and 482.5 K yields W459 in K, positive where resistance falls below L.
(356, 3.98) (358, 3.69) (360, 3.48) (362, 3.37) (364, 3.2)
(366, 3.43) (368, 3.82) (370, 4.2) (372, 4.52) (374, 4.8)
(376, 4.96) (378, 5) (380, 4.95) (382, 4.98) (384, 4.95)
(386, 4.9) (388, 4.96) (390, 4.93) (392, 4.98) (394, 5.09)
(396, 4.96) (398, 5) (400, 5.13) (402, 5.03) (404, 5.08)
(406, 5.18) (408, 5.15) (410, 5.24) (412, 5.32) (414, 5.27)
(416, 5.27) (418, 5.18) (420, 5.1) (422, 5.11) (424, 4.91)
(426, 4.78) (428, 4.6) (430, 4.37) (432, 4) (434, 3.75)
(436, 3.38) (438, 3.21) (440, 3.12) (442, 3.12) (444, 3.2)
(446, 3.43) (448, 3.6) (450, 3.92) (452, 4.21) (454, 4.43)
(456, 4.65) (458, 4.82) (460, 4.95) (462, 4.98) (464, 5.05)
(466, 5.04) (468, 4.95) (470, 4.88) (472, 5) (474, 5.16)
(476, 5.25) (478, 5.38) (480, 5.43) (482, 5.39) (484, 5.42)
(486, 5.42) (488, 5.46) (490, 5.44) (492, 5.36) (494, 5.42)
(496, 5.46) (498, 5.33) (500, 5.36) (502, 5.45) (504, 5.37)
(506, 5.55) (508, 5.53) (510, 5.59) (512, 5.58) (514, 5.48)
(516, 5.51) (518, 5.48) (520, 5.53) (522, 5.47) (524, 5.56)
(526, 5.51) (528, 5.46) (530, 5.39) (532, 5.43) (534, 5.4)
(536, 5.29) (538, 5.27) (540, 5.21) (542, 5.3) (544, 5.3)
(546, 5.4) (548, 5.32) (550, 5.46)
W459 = 5.7 K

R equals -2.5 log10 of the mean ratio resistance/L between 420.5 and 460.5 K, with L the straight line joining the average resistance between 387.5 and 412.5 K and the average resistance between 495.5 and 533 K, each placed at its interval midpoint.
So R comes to 0.27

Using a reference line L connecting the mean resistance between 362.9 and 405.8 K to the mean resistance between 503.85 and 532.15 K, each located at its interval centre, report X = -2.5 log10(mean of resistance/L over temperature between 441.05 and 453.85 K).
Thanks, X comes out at 0.364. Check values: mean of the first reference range 4.71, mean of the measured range 3.64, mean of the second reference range 5.5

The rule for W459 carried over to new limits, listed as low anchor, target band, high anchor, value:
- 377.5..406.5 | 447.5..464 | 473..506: 2.4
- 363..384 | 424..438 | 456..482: 2.0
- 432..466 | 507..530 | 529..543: -2.0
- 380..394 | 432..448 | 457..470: 5.1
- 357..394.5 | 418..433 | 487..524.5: 0.3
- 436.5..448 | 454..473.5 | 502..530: -5.0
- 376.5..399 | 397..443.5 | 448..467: 2.0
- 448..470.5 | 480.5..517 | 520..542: -2.8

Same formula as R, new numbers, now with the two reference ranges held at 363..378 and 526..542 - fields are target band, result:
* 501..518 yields -0.066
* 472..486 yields -0.075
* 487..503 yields -0.069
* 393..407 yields -0.153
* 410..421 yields -0.160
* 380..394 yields -0.153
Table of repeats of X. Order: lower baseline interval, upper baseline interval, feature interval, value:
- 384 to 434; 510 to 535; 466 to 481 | 0.02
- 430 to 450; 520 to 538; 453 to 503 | -0.20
